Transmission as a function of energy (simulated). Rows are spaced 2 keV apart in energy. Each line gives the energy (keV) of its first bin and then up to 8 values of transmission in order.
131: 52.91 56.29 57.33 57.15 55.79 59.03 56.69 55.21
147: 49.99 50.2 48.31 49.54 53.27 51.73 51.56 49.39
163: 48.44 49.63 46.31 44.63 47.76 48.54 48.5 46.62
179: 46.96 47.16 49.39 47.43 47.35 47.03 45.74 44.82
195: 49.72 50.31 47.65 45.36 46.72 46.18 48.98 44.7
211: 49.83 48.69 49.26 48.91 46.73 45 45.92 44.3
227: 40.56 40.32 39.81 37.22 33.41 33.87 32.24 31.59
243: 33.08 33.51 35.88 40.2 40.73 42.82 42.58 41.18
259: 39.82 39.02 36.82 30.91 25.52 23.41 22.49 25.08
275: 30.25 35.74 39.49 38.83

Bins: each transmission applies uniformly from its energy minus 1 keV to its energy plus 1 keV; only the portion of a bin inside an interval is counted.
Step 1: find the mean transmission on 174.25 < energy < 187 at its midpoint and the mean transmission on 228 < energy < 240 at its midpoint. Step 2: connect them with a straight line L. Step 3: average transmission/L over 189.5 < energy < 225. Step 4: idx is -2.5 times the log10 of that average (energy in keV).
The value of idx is -0.13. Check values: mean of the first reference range 47.6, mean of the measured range 47.2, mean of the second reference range 36.1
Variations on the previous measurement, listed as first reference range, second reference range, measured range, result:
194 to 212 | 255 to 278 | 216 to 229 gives -0.05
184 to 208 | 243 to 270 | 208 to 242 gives 0.01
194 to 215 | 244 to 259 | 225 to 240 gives 0.16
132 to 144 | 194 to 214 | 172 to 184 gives 0.08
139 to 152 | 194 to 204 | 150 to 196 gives 0.05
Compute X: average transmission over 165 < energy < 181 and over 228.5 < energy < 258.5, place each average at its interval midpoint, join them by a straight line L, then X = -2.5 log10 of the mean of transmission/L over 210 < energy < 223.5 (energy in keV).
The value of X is -0.17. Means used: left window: 47.2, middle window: 47.8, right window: 37.2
